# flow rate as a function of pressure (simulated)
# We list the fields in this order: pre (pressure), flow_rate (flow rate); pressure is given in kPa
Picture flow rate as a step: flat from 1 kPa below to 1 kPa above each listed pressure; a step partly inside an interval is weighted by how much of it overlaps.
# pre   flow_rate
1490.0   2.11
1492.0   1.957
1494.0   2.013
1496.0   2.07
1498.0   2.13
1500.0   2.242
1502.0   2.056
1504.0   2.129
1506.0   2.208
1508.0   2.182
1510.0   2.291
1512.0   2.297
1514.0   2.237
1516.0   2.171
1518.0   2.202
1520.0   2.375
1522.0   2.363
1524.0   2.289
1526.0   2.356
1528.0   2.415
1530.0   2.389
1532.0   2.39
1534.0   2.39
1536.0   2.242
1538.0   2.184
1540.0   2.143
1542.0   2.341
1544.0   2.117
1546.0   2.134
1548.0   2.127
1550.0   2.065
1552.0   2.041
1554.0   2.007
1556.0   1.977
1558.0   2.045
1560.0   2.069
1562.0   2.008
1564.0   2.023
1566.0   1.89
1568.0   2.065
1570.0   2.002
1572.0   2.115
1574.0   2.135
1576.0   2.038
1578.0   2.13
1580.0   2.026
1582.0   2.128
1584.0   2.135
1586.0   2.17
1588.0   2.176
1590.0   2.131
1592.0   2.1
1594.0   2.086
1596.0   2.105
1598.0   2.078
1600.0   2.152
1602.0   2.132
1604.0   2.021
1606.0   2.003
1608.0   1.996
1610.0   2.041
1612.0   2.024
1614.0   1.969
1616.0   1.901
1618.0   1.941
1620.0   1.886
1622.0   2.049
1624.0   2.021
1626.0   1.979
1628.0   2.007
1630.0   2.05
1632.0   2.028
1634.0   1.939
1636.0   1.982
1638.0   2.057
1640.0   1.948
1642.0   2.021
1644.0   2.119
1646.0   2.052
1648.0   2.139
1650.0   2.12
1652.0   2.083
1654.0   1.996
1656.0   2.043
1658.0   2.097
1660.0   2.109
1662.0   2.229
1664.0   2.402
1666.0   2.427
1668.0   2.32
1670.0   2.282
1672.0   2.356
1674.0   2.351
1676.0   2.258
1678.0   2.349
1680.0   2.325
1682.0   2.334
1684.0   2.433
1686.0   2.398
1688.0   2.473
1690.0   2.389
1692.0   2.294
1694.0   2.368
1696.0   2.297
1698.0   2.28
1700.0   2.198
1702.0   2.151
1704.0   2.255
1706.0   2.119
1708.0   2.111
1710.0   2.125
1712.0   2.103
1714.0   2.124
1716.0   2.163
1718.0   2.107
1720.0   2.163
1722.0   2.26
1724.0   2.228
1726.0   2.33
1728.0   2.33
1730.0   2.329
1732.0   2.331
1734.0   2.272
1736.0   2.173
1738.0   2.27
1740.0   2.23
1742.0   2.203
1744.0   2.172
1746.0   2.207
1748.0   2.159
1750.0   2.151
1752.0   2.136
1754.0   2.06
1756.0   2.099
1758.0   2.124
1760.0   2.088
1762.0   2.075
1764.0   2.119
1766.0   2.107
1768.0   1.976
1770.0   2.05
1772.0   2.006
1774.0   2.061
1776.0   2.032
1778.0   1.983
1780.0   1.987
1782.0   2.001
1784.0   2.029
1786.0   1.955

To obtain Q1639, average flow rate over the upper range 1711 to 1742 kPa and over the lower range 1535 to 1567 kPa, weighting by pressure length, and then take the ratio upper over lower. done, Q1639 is 1.1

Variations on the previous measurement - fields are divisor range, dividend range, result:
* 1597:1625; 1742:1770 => 1.05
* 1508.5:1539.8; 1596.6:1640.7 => 0.87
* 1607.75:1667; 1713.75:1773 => 1.05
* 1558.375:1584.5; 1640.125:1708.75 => 1.09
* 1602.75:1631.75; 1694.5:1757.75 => 1.10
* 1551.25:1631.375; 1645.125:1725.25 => 1.09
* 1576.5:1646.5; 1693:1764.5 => 1.07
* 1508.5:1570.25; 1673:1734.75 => 1.04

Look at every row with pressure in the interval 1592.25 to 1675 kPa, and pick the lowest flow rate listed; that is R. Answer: 1.886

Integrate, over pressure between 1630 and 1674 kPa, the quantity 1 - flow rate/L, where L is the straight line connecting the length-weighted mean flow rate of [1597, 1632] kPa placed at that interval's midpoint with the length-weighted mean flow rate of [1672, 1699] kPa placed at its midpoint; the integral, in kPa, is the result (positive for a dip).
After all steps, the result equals 1.2 kPa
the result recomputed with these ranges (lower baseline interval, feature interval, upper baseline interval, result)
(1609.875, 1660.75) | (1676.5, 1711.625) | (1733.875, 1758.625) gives -3.1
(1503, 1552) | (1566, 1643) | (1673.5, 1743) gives 7.1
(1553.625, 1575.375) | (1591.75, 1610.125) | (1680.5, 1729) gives 0.1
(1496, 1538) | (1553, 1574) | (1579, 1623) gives 1.2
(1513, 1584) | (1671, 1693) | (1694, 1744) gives -1.6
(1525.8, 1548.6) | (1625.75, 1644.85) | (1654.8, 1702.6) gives 2.3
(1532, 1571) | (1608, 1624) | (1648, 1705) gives 1.6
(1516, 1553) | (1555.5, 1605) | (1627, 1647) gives 1.6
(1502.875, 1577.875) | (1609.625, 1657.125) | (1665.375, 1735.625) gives 4.6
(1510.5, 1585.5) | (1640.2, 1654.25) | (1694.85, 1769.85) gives 0.6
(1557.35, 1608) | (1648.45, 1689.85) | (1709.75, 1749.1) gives -2.1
